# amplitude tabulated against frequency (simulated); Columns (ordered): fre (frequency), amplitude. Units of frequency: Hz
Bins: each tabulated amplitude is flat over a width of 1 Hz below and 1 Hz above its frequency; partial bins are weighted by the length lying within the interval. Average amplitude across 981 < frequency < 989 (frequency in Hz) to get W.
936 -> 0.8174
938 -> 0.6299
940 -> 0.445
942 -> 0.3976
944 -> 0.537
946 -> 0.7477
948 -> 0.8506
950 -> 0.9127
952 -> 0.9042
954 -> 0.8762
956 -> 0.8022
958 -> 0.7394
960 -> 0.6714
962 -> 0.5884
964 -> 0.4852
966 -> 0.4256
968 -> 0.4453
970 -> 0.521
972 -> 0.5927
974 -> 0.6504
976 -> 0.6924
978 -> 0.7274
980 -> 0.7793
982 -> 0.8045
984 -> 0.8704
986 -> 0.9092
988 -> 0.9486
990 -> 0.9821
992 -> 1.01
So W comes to 0.883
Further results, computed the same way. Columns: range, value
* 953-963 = 0.736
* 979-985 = 0.818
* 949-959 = 0.847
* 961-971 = 0.493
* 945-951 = 0.837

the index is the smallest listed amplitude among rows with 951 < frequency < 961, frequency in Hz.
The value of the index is 0.6714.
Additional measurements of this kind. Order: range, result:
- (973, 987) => 0.6504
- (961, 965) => 0.4852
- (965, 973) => 0.4256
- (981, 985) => 0.8045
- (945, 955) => 0.7477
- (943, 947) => 0.537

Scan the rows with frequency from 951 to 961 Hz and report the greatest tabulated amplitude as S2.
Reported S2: 0.9042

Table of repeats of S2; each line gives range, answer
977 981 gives 0.7793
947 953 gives 0.9127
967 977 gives 0.6924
